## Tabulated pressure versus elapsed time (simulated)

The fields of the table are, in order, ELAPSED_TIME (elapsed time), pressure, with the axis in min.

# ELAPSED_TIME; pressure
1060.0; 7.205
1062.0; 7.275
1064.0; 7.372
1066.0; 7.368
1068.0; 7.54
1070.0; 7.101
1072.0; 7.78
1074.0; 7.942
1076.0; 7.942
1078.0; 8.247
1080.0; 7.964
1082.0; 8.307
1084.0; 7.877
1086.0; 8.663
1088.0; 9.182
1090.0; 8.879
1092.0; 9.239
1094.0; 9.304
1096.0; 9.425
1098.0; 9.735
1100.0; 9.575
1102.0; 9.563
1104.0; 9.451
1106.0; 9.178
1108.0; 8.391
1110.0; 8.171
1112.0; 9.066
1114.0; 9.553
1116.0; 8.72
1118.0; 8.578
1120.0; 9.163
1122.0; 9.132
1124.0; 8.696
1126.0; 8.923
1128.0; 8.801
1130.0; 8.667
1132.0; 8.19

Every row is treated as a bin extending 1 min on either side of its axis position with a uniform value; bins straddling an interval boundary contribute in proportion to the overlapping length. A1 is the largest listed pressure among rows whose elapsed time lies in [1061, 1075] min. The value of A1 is 7.942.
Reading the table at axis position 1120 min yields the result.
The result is 9.163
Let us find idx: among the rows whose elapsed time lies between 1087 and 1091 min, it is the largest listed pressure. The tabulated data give 9.182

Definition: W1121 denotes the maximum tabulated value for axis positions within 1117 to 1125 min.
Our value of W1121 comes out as 9.163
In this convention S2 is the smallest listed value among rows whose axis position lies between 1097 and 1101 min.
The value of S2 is 9.575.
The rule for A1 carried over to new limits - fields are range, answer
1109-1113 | 9.066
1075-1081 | 8.247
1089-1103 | 9.735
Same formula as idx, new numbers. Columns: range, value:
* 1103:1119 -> 9.553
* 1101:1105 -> 9.563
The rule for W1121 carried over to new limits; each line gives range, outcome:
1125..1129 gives 8.923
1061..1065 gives 7.372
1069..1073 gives 7.78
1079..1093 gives 9.239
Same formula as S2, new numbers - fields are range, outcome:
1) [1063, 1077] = 7.101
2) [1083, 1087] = 7.877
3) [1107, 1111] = 8.171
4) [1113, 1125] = 8.578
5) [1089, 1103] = 8.879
